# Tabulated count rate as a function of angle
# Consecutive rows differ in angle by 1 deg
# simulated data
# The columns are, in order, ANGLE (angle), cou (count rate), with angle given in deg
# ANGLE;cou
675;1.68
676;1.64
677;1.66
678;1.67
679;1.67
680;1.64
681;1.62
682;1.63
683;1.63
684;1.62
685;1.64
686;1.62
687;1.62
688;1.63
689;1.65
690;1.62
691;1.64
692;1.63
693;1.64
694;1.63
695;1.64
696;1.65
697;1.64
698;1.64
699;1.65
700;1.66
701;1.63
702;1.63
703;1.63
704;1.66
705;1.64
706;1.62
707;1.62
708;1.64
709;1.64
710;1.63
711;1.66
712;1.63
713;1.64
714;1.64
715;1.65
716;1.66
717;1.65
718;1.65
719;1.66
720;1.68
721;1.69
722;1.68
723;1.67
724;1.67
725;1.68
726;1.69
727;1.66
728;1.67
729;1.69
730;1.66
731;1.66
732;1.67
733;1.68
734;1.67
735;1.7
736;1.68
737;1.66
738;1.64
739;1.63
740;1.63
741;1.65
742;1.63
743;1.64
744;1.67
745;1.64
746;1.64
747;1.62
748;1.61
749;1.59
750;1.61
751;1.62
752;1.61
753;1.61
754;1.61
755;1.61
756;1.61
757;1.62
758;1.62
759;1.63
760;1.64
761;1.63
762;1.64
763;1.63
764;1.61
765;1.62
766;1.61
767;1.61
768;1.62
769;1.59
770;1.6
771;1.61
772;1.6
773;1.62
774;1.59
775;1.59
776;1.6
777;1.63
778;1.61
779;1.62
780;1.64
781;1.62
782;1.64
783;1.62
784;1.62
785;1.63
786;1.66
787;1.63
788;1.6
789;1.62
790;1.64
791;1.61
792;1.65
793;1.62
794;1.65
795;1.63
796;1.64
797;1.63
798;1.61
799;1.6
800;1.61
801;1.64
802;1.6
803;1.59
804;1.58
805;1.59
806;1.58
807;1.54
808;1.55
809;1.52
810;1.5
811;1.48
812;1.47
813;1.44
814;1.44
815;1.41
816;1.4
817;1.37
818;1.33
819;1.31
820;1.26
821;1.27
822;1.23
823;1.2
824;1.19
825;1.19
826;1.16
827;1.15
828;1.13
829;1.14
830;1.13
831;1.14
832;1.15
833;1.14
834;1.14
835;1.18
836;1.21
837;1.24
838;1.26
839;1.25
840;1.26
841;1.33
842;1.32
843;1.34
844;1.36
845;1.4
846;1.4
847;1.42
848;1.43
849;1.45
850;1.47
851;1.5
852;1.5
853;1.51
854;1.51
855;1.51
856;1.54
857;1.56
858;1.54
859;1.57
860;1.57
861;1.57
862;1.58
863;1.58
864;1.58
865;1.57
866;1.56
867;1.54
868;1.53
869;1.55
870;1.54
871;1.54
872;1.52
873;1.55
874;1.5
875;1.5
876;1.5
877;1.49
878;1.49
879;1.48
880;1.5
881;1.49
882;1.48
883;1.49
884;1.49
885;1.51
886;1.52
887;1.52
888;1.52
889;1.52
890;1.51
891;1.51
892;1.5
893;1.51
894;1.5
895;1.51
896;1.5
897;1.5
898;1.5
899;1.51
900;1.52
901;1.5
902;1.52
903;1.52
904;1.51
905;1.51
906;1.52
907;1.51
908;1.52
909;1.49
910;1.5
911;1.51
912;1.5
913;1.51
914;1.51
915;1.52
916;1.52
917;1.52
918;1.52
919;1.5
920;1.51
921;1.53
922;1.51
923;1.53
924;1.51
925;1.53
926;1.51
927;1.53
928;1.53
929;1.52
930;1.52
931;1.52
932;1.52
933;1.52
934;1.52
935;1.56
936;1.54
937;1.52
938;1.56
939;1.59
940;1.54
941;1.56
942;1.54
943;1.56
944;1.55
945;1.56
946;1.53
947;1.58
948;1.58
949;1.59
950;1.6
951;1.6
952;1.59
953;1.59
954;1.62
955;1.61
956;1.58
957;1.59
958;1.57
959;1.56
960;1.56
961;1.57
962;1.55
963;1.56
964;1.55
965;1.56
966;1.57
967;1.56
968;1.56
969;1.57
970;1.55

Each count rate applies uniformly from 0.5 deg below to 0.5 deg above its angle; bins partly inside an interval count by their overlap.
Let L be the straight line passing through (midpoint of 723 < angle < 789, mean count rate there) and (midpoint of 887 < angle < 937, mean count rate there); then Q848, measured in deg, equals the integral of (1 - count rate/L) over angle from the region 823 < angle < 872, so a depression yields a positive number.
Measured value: 5.6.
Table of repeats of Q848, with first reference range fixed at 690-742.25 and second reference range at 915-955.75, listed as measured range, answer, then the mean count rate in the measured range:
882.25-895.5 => 0.51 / 1.51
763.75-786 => 0.13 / 1.61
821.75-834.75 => 3.56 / 1.16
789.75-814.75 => 0.57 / 1.57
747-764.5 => 0.17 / 1.62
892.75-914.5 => 0.74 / 1.51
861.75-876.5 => 0.34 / 1.54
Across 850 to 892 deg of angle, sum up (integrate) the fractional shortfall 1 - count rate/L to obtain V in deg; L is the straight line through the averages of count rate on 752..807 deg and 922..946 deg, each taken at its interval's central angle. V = 1.2 deg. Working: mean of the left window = 1.62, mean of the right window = 1.54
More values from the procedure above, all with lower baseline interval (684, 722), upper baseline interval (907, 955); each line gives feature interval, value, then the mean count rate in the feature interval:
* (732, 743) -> -0.21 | 1.66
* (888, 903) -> 0.44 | 1.51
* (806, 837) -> 5.71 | 1.3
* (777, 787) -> -0.14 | 1.63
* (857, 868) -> 0.04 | 1.56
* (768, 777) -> 0.04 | 1.6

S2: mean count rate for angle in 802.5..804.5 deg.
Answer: 1.58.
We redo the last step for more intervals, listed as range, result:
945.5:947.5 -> 1.56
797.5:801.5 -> 1.61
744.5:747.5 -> 1.63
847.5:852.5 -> 1.47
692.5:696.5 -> 1.64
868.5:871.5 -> 1.54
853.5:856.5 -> 1.52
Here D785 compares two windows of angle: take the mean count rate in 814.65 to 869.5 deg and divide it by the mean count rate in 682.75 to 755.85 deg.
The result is 0.83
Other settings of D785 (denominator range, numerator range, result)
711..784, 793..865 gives 0.86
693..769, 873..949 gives 0.92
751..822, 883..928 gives 0.96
